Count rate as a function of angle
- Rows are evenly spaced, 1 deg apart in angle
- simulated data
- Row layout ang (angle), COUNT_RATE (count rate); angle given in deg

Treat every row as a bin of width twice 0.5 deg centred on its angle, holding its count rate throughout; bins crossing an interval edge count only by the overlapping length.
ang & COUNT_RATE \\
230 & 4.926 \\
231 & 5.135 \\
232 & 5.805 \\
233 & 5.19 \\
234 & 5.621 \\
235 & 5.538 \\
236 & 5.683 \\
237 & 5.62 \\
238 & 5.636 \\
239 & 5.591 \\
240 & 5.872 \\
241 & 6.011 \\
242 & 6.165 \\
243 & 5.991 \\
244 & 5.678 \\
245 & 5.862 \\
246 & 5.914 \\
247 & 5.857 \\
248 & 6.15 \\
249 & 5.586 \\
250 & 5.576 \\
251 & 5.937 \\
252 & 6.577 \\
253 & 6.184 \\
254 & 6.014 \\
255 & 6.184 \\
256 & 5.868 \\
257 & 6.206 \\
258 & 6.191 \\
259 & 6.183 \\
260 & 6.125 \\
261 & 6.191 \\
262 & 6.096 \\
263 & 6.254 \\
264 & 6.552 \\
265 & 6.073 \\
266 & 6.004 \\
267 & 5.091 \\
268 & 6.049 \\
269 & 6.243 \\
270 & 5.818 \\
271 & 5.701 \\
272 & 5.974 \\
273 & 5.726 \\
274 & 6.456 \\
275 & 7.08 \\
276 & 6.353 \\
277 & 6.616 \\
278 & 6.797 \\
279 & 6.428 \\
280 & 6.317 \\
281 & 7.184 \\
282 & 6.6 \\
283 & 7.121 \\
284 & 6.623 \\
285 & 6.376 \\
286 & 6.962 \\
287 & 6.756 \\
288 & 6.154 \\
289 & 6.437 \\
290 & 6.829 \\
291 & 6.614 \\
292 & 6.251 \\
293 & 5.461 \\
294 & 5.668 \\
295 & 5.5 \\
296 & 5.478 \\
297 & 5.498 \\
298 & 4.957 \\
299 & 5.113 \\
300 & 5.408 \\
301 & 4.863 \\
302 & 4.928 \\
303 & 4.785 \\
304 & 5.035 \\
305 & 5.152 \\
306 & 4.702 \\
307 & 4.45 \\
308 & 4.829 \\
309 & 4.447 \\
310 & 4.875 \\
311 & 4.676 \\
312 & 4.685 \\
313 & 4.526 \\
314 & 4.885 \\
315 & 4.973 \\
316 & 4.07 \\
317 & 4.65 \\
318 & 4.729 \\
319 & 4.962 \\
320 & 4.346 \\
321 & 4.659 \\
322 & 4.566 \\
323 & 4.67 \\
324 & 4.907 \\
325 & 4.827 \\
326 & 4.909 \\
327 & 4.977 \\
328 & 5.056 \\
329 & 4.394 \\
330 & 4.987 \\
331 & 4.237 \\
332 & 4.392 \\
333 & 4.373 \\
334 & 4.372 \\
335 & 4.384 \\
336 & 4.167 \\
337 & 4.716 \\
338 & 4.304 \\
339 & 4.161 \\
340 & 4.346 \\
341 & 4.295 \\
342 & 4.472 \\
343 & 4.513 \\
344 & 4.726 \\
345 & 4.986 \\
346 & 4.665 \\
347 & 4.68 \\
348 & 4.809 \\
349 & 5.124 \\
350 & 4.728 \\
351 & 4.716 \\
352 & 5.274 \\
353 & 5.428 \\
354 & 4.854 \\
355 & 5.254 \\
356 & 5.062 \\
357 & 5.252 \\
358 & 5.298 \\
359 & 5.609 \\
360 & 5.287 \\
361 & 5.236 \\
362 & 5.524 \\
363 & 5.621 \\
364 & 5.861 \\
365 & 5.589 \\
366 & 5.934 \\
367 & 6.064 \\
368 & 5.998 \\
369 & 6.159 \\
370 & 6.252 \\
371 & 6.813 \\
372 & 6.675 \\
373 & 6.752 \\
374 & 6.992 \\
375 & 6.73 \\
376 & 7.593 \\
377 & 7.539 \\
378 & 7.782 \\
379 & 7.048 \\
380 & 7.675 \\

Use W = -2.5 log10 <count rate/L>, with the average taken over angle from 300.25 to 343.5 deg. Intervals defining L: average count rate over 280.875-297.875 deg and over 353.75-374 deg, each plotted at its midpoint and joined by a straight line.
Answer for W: 0.29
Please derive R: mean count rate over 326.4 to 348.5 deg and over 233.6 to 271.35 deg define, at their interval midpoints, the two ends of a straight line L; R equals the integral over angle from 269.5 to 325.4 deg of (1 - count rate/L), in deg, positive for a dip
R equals -3.39 deg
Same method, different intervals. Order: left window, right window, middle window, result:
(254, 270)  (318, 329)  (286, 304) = -1.1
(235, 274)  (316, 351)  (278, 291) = -2.9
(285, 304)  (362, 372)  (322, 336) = 3.0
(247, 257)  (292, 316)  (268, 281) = -1.7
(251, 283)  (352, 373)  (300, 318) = 3.7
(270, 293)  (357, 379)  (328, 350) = 6.2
